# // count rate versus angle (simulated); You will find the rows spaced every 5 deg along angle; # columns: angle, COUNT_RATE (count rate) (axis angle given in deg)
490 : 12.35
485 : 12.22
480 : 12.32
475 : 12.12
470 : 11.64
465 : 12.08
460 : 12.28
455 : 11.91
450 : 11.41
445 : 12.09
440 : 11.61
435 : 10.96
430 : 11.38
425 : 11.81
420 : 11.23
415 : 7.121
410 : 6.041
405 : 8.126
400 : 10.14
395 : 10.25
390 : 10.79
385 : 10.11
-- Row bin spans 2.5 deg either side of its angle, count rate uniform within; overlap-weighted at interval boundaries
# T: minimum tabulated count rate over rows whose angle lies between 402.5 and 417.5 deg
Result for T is 6.041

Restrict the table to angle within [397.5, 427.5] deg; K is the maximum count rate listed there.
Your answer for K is 11.81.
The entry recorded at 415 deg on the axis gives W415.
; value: 7.121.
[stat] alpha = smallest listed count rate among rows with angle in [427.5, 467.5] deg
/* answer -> 10.96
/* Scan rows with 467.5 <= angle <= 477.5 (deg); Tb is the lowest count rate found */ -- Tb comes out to 11.64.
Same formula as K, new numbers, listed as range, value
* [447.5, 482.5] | 12.32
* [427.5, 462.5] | 12.28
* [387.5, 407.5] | 10.79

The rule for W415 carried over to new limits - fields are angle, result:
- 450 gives 11.41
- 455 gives 11.91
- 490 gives 12.35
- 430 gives 11.38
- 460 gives 12.28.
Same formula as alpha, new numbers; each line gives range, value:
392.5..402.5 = 10.14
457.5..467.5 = 12.08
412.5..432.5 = 7.121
